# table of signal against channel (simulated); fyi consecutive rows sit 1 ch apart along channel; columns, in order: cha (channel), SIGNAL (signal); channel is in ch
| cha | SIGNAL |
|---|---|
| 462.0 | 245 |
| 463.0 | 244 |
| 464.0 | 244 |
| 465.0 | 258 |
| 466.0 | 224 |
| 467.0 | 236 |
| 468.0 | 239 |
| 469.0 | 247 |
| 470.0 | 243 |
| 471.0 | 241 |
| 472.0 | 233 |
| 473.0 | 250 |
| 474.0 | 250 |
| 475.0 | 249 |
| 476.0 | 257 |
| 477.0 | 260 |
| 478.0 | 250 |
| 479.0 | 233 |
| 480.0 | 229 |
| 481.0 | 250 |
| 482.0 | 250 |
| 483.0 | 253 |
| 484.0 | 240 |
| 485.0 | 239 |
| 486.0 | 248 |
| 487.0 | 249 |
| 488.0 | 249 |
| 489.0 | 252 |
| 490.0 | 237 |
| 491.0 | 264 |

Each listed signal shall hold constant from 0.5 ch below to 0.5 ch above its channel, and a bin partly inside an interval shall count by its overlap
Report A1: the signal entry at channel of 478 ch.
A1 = 250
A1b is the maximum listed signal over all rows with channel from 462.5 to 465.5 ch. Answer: 258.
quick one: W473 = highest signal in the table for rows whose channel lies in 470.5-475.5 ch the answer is 250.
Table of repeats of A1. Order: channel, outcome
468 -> 239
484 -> 240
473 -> 250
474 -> 250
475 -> 249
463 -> 244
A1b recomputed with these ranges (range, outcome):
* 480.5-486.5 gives 253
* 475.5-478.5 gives 260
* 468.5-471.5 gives 247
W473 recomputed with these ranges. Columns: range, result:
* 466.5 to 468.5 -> 239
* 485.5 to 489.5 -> 252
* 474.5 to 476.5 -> 257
